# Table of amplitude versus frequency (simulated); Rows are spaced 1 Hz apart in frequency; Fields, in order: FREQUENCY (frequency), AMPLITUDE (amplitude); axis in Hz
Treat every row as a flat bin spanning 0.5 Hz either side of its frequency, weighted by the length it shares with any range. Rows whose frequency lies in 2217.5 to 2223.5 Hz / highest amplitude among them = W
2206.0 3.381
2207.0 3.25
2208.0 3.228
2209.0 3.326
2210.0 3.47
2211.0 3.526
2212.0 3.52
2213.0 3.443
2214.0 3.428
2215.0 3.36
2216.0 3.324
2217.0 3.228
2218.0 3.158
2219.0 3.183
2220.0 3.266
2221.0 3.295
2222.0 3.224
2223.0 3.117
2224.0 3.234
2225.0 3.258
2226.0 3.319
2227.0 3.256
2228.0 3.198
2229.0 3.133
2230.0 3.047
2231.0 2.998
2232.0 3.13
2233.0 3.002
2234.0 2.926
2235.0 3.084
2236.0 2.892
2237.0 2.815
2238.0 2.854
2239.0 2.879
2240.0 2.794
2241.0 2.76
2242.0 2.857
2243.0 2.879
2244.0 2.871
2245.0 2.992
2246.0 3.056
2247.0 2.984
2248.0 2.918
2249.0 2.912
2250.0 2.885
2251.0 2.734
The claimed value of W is 3.295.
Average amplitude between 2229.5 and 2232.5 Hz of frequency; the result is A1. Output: 3.06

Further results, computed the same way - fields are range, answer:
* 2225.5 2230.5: 3.19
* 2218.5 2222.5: 3.24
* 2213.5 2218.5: 3.3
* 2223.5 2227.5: 3.27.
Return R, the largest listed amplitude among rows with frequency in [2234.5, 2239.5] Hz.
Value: 3.084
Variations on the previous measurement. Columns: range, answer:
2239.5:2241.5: 2.794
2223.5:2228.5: 3.319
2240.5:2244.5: 2.879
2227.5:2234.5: 3.198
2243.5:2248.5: 3.056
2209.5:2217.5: 3.526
